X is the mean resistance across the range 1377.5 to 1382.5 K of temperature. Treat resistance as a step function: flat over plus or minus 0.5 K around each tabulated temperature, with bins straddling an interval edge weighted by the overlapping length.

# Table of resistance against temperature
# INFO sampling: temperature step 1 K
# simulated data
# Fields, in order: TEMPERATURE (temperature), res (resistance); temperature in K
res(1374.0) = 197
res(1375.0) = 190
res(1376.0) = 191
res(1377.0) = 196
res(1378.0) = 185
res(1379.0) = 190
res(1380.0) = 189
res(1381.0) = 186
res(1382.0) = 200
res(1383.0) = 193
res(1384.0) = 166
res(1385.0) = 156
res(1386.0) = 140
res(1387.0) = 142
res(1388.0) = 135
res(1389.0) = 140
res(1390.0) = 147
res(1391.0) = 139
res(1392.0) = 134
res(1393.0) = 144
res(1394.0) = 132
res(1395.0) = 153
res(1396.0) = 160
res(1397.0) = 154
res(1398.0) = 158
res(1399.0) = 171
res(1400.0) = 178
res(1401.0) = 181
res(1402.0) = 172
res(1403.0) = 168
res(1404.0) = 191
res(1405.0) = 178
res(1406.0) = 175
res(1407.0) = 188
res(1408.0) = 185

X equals 190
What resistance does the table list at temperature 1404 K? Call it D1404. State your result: 191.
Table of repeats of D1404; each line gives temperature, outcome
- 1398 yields 158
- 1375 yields 190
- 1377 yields 196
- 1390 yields 147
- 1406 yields 175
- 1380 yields 189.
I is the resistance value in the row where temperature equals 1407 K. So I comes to 188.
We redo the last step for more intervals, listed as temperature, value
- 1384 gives 166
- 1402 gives 172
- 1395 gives 153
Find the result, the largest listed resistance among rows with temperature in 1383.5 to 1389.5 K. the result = 166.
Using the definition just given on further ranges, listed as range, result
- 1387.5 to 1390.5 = 147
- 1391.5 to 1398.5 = 160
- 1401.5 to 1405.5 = 191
